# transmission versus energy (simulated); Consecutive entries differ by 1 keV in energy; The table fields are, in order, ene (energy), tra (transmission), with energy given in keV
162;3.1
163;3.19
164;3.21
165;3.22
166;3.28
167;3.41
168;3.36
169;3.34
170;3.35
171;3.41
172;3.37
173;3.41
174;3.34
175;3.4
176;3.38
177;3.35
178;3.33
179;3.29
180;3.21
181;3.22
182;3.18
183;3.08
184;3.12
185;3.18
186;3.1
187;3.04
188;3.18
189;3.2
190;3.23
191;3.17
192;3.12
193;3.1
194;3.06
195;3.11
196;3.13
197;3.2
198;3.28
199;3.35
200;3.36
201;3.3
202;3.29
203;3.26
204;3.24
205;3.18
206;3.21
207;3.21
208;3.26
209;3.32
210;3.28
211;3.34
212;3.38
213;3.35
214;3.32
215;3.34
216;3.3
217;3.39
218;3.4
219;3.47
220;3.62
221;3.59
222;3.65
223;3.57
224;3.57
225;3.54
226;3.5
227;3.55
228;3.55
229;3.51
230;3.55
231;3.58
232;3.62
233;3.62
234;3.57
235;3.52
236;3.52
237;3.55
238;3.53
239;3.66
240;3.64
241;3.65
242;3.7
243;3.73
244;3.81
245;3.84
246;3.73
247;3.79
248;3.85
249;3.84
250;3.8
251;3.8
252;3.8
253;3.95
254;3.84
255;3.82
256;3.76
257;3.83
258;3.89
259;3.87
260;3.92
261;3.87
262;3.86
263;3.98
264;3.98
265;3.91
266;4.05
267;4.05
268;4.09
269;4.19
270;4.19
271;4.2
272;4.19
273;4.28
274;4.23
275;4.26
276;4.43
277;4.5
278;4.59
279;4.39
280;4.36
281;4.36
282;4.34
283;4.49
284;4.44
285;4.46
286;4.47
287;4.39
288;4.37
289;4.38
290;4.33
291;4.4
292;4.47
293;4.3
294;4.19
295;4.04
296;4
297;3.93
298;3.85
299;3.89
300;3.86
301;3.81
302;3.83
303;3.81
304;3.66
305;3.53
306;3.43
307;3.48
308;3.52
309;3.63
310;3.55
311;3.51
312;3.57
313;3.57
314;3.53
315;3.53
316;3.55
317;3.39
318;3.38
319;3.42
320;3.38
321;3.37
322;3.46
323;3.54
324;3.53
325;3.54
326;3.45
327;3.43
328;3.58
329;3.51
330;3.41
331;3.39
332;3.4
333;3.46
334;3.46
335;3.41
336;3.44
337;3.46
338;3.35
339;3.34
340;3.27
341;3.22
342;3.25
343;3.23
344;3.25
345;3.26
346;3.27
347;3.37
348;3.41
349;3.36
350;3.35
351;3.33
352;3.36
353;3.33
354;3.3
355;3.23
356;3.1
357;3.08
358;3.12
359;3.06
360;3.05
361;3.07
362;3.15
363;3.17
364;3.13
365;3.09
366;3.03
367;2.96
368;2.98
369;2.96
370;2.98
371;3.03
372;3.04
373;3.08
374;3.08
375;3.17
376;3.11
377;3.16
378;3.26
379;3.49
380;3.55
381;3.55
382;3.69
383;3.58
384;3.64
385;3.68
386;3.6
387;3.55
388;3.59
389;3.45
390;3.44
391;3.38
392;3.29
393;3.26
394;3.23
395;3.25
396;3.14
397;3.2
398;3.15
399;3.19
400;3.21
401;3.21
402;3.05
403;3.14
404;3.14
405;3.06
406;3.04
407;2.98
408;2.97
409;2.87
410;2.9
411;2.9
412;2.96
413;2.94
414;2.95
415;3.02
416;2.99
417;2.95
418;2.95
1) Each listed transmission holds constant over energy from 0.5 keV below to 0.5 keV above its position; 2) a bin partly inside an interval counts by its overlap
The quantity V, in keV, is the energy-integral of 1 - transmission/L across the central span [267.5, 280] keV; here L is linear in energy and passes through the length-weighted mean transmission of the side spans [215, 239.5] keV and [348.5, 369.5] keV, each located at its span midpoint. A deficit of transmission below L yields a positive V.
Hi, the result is -3.3 keV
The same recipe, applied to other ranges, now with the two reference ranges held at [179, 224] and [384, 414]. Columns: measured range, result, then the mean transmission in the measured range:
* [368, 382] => 0.0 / 3.2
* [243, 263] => -3.6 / 3.84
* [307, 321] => -1.1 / 3.5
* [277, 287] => -3.7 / 4.43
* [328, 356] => -1.1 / 3.35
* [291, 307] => -3.3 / 3.91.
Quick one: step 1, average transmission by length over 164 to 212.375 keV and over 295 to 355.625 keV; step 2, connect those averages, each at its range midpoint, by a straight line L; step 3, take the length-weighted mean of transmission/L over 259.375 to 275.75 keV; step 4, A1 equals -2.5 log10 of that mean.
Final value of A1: -0.20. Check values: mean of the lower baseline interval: 3.25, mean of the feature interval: 4.08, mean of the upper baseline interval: 3.49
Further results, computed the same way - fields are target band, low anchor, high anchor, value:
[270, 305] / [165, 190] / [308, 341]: -0.23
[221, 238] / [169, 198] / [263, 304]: 0.03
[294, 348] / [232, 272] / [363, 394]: 0.00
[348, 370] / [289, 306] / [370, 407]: 0.12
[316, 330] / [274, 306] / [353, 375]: 0.07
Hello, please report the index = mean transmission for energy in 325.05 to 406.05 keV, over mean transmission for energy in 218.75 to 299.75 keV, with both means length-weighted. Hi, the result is 0.8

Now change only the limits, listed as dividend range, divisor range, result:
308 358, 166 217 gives 1.04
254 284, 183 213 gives 1.29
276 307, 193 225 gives 1.25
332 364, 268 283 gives 0.76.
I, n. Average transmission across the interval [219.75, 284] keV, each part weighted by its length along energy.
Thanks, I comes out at 3.88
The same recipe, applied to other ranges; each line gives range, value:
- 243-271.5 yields 3.91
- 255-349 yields 3.8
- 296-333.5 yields 3.56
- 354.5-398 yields 3.25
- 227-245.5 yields 3.62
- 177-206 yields 3.2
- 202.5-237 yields 3.44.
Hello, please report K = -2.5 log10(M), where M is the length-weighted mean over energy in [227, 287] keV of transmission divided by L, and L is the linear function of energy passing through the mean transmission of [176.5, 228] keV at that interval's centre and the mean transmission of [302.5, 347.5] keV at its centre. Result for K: -0.17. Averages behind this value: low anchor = 3.3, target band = 3.95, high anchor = 3.45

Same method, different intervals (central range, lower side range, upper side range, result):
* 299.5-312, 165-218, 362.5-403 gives -0.12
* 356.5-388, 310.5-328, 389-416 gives 0.00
